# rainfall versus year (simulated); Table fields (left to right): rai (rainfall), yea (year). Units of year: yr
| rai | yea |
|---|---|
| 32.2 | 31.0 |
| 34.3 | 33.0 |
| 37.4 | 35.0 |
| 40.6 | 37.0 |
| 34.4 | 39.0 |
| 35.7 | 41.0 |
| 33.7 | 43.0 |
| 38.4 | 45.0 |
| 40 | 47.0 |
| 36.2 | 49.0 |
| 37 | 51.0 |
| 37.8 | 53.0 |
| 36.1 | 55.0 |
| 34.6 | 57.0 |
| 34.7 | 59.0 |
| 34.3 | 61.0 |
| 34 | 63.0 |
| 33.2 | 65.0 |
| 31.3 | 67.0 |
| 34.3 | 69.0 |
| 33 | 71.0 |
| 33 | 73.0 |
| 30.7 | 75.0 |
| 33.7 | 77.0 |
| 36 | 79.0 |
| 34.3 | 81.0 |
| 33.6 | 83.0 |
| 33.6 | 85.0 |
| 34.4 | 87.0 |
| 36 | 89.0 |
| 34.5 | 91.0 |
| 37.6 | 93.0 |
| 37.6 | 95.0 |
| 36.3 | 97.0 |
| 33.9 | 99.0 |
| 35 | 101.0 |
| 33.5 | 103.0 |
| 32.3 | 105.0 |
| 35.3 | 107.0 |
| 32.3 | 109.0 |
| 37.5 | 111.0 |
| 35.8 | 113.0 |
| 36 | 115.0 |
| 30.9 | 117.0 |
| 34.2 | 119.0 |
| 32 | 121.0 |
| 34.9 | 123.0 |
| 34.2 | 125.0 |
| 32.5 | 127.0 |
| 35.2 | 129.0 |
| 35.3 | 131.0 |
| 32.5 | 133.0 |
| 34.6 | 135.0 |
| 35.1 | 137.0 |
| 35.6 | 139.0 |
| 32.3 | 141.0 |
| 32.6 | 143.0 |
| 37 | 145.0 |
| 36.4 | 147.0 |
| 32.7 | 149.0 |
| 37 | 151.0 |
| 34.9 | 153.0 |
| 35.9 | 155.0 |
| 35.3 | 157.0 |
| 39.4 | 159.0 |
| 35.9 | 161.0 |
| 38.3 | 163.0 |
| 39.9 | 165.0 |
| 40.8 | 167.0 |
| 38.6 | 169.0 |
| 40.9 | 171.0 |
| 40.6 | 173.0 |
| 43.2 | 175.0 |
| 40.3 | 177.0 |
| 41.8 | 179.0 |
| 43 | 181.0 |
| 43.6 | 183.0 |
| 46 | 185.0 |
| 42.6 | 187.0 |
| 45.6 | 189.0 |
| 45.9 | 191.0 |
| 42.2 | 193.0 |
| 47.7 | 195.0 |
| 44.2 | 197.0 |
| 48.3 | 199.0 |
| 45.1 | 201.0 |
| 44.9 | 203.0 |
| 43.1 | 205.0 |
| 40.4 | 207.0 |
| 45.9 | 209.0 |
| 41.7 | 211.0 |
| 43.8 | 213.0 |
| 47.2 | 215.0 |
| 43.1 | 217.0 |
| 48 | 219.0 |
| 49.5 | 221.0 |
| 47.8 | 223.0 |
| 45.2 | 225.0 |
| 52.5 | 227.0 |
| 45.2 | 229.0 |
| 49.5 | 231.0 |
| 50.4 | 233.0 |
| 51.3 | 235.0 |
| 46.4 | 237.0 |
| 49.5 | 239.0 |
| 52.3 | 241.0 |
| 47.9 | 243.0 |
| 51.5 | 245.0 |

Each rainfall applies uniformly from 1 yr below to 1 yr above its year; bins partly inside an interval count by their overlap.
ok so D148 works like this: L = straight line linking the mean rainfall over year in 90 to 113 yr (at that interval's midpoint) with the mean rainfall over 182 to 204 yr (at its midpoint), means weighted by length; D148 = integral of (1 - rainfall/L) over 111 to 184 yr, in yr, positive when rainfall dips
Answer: 6.4 yr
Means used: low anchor 35.1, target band 36.7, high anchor 45.1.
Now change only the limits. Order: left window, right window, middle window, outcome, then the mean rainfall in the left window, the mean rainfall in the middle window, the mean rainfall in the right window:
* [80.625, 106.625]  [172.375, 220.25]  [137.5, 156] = 2.2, 34.8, 34.9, 44.1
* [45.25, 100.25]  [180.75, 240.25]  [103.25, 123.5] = 2.2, 34.9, 34.1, 46.1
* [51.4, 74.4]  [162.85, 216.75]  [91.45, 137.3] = 4.0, 34.2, 34.5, 43.2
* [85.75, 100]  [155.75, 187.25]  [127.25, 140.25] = 1.3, 35.7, 34.5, 40.6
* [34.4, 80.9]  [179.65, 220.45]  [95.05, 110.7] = 1.5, 35.2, 34.5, 44.6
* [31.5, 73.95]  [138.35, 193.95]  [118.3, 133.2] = 1.6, 35.4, 33.9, 39.2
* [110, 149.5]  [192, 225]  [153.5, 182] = 0.1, 34.4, 39.5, 45.2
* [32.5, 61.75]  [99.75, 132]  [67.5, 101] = 0.7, 36.4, 34.5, 34.2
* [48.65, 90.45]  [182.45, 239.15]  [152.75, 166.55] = 1.5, 34.3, 37.4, 46.1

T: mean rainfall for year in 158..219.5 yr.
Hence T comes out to 42.9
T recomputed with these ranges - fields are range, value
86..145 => 34.5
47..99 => 34.8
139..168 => 36.3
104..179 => 36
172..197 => 43.6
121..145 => 34.1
